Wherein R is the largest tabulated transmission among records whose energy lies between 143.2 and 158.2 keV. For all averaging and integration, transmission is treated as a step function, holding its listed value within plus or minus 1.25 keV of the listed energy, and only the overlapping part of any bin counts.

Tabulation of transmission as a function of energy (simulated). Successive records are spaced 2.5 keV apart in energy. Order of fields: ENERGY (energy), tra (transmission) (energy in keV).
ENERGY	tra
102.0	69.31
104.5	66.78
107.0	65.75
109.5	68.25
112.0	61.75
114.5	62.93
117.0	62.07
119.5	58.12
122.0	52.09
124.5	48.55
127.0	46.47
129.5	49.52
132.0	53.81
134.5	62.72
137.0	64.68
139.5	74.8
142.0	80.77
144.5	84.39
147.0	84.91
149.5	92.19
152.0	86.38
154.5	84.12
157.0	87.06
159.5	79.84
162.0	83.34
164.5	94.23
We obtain 92.19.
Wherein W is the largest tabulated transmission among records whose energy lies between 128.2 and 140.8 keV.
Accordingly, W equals 74.8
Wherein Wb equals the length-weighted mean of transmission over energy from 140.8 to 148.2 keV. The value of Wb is 83.4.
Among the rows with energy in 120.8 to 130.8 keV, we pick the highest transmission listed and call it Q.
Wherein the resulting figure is 52.09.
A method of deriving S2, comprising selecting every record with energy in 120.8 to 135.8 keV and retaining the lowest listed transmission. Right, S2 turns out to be 46.47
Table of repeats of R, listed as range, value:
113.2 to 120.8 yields 62.93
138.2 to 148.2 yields 84.91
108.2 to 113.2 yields 68.25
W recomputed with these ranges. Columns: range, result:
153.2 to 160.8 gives 87.06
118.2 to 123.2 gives 58.12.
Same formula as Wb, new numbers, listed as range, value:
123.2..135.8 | 52.3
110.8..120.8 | 61.2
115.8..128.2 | 53.5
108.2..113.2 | 65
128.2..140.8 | 61.1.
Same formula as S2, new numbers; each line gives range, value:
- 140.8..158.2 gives 80.77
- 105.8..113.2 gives 61.75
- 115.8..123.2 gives 52.09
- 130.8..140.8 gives 53.81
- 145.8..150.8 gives 84.91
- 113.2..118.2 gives 62.07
